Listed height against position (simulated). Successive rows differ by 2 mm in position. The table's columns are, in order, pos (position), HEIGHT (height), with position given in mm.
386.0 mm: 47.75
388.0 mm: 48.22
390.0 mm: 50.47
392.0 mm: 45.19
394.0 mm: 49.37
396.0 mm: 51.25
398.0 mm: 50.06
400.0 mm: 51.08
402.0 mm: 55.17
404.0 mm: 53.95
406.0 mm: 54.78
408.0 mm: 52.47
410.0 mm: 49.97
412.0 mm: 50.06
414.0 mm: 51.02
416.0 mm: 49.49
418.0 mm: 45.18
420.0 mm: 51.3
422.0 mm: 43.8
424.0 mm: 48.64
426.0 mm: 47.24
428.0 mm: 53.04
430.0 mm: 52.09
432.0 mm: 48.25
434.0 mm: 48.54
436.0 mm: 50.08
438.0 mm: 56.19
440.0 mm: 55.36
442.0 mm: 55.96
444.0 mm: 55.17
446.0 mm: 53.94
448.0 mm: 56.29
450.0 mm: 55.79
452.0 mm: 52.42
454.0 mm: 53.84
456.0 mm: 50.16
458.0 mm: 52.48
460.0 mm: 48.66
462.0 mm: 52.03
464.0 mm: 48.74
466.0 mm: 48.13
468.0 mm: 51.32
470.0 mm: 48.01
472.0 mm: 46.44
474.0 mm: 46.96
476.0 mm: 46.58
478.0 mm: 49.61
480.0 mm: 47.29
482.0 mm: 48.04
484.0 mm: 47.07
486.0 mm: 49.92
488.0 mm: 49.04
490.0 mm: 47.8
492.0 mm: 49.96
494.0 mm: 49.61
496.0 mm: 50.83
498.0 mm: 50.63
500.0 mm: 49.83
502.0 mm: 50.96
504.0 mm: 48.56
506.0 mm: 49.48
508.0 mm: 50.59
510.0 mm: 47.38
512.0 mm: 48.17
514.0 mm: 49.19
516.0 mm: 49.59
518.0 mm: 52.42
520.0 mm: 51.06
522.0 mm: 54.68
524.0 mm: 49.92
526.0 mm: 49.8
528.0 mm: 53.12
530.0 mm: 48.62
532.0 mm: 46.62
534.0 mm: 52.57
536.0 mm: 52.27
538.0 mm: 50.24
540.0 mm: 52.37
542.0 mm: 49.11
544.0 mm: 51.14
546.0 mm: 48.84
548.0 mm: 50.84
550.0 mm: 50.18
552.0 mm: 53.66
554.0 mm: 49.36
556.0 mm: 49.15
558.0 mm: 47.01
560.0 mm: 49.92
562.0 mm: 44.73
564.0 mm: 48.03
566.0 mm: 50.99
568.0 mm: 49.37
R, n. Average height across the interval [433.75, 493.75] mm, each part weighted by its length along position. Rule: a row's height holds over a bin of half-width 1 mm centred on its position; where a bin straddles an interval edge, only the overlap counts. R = 50.7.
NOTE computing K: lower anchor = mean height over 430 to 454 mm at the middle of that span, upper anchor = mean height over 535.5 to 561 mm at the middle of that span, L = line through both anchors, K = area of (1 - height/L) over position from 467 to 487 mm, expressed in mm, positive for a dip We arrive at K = 1.6 mm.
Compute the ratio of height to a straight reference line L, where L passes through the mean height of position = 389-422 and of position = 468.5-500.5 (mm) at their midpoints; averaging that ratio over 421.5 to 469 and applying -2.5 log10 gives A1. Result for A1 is -0.046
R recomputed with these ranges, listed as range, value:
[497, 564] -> 50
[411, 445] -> 50.7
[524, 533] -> 49.6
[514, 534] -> 50.7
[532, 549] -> 50.7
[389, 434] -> 50.1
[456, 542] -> 49.7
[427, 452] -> 53.4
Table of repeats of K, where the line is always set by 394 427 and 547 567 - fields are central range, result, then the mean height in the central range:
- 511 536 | -0.48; 50.6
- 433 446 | -0.90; 53.6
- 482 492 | 0.25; 48.6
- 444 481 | -0.46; 50.6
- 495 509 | -0.11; 50.1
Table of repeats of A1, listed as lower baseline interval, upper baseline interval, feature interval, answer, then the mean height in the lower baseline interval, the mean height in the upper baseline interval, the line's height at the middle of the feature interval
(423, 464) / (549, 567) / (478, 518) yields 0.03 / 52.2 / 49.2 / 50.8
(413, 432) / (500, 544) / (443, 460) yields -0.09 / 49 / 50.3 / 49.4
